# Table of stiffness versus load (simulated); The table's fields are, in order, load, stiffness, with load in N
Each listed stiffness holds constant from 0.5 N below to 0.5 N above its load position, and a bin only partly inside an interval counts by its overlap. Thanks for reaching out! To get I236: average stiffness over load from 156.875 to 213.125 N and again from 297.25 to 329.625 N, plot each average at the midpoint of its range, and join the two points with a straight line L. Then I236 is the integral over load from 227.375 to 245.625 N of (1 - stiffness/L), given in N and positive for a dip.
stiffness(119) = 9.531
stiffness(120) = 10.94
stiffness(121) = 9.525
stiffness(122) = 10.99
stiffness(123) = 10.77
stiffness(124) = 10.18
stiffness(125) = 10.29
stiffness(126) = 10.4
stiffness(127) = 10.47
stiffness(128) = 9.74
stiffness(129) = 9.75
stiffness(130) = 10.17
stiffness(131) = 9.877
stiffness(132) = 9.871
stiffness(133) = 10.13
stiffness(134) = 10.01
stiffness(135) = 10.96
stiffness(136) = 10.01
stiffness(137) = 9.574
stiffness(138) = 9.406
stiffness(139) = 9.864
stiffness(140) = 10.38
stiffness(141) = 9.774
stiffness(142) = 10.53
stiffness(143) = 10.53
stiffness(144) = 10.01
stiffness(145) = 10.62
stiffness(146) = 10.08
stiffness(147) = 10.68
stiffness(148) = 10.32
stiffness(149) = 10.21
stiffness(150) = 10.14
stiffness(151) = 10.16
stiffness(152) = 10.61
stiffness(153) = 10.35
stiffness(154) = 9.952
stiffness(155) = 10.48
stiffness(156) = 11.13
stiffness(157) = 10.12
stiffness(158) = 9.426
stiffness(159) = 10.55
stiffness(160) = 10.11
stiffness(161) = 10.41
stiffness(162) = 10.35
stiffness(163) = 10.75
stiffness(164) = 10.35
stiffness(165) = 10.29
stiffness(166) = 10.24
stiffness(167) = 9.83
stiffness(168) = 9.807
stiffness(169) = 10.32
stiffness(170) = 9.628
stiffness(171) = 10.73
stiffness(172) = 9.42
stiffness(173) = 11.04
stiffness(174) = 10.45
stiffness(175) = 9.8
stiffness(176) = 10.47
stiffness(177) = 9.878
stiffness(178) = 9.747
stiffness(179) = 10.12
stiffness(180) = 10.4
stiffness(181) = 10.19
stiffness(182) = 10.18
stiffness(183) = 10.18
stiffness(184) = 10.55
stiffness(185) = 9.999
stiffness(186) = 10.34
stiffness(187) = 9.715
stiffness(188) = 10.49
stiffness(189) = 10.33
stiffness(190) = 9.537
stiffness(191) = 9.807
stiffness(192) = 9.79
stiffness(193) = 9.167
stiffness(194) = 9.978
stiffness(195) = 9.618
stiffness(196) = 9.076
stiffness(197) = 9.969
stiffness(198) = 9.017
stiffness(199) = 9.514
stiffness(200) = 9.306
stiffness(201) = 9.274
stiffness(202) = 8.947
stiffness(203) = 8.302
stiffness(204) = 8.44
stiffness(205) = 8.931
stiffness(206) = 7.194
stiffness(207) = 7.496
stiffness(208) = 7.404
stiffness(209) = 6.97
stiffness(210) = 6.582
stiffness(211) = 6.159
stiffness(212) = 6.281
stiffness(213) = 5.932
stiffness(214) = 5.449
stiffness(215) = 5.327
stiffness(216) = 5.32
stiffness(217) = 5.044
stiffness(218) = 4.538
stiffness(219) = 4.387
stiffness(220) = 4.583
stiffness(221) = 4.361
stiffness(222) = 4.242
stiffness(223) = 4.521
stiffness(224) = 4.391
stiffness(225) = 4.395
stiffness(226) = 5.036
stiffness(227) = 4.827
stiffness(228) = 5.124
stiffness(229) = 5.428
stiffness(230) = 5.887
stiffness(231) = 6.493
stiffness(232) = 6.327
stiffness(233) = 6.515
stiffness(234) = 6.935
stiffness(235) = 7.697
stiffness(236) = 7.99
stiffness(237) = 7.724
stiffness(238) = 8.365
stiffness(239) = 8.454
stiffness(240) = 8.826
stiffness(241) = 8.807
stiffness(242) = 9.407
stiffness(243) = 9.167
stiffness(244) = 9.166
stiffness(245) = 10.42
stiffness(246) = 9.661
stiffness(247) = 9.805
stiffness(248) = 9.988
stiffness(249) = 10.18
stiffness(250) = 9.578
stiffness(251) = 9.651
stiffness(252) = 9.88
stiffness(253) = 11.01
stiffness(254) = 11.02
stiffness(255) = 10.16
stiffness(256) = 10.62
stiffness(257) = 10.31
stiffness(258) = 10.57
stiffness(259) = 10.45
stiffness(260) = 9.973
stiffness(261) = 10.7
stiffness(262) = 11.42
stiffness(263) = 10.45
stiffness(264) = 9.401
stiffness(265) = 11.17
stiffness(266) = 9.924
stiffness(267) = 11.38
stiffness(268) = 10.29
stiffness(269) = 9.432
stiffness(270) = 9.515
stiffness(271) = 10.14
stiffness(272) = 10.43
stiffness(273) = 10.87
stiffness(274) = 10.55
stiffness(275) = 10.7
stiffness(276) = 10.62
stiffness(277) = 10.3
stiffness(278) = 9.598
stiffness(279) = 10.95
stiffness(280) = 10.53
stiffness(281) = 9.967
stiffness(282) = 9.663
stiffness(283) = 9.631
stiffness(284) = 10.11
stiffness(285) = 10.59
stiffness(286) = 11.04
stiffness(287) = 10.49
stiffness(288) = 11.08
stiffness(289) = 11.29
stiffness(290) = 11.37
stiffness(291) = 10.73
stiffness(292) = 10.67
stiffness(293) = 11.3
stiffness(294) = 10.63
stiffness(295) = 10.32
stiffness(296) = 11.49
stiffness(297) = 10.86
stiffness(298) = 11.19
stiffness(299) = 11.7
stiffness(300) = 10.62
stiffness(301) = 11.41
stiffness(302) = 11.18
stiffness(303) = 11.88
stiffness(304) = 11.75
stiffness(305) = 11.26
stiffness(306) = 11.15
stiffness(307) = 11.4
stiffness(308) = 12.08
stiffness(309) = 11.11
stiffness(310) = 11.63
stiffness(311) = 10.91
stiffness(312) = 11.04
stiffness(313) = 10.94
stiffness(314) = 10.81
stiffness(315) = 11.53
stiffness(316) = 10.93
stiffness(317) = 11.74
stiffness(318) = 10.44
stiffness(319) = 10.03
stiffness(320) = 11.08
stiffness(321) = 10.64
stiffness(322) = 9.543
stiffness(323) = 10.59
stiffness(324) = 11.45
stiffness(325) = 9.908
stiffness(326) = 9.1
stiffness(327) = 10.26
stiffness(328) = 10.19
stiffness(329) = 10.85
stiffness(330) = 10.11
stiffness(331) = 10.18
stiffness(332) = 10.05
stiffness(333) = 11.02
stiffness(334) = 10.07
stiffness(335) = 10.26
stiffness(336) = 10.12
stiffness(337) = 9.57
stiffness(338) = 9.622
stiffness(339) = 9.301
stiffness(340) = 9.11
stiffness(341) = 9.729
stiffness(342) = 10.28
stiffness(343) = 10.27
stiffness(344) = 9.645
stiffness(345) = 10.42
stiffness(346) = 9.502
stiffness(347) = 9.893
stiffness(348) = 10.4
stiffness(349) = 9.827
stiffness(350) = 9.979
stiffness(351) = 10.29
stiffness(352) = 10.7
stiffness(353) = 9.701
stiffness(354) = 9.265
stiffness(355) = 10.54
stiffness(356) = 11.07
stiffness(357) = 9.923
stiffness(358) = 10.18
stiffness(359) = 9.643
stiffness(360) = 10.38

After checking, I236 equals 4.3 N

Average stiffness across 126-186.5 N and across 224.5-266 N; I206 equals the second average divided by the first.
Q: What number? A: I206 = 0.9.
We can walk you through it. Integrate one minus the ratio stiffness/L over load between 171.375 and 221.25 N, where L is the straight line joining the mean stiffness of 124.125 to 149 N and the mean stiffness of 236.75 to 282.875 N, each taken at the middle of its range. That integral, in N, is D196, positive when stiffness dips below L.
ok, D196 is 7.7 N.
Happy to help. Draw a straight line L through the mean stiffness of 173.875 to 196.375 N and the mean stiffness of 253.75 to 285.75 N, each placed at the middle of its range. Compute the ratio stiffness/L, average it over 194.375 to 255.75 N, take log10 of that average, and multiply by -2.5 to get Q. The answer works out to 0.32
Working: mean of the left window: 9.99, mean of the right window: 10.4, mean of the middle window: 7.57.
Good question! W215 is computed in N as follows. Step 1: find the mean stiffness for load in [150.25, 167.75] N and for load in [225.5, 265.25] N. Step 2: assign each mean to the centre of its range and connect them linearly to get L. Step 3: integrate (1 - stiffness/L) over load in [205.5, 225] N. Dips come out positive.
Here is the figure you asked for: 7.9 N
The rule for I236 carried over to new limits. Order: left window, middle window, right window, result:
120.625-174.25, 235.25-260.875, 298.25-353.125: 1.87 N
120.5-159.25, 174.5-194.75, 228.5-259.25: -0.80 N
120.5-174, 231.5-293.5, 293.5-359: 2.97 N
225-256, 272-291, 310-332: -2.12 N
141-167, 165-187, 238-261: 0.12 N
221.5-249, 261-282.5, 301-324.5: -3.04 N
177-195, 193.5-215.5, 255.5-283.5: 4.63 N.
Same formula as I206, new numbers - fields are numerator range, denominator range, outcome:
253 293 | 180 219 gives 1.25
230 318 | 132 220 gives 1.09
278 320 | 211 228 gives 2.21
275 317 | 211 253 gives 1.56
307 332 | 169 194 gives 1.06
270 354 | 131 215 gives 1.10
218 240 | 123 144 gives 0.59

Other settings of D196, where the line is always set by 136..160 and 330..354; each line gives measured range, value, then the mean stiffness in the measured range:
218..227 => 5.0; 4.51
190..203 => 0.9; 9.41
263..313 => -3.6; 10.8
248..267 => -0.6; 10.4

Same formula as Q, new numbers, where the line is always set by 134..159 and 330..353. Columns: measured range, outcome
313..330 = -0.057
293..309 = -0.123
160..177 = -0.003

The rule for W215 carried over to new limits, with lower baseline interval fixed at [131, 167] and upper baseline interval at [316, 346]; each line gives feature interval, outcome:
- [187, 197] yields 0.4 N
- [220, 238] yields 7.8 N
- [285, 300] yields -1.2 N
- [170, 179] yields 0.1 N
